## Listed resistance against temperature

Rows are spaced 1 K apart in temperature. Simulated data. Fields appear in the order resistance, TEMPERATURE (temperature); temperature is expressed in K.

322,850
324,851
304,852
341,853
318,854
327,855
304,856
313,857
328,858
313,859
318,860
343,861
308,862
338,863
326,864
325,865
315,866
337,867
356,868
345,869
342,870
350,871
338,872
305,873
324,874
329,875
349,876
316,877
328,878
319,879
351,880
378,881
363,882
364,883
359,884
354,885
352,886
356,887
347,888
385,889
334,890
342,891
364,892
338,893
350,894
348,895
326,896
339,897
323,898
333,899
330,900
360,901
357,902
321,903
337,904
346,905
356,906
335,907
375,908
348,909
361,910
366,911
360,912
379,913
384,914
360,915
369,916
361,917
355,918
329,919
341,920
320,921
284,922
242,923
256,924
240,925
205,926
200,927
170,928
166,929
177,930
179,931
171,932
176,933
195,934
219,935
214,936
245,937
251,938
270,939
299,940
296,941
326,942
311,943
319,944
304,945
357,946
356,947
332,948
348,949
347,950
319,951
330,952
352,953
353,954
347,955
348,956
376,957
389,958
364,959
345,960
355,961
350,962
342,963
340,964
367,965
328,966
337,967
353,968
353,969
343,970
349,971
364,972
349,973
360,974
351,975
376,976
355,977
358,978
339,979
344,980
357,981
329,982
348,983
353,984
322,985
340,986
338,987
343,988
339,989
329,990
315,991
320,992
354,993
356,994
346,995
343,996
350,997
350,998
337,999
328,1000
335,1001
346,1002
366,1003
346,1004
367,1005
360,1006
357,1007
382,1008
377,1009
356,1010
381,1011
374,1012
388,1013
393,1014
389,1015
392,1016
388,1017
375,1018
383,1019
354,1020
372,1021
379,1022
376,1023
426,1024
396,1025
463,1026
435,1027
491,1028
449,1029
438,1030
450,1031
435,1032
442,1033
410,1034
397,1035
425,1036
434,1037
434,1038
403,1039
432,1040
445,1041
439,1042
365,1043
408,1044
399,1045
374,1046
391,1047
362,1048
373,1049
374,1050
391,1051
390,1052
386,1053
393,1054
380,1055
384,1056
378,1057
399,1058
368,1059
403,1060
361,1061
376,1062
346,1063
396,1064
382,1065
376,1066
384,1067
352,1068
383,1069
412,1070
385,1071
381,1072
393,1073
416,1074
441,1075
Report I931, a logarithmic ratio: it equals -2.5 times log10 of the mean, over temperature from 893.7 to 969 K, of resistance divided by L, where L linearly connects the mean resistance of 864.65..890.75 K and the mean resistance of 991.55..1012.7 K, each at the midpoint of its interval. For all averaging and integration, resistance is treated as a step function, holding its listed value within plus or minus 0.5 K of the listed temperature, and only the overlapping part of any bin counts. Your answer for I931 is 0.112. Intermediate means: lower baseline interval 343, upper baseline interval 354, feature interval 314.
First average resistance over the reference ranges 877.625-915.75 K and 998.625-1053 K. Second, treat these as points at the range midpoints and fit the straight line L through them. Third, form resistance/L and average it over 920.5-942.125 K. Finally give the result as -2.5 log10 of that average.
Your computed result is 0.49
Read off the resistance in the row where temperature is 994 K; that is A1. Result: 356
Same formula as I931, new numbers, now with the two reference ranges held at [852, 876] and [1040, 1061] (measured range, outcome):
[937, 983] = 0.06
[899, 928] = 0.06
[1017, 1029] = -0.07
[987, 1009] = 0.08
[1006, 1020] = 0.00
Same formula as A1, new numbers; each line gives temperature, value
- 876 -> 349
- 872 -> 338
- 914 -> 384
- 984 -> 353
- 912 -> 360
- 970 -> 343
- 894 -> 350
